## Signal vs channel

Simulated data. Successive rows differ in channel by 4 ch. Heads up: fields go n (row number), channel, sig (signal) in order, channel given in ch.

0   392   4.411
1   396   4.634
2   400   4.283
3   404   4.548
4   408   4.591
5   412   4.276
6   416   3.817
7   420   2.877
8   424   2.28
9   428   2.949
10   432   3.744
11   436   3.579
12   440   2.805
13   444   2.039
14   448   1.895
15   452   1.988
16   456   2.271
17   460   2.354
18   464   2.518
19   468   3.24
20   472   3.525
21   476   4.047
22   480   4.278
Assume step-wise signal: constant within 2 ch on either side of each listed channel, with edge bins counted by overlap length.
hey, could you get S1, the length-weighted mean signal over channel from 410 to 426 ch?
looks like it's 3.31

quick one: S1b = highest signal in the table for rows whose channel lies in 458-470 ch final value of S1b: 3.24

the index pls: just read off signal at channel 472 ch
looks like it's 3.525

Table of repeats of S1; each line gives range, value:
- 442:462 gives 2.11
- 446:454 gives 1.94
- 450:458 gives 2.13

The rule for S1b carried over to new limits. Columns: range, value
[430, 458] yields 3.744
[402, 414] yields 4.591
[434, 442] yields 3.579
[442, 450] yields 2.039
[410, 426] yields 4.276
